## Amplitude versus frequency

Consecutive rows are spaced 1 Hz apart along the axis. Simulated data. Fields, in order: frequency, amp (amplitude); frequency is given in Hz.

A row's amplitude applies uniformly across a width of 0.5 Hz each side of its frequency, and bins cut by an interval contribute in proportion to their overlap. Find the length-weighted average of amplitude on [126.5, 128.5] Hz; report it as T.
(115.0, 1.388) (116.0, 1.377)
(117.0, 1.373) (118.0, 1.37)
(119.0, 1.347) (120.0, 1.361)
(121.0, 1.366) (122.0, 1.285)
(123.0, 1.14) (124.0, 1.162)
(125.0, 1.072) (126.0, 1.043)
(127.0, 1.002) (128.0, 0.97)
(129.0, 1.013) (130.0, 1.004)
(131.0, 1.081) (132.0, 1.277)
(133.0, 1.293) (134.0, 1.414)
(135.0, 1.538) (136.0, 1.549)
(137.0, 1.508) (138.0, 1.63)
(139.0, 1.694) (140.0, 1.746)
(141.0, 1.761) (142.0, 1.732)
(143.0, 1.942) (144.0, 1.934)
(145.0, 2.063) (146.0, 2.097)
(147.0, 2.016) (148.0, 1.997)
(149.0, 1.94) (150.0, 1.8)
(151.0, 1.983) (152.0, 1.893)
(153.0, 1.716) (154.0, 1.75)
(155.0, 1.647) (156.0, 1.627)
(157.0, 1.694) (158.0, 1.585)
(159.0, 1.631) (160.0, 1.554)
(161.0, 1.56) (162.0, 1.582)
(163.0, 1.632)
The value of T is 0.986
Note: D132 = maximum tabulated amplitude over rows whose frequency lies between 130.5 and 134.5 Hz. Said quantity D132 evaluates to 1.414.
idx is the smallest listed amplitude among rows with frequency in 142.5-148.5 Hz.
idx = 1.934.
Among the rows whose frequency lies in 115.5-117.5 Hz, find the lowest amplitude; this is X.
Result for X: 1.373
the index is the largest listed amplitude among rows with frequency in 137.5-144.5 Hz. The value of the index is 1.942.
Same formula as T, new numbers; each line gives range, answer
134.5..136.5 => 1.54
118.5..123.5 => 1.3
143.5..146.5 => 2.03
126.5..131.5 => 1.01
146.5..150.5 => 1.94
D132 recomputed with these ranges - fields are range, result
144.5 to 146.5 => 2.097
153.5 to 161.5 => 1.75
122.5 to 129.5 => 1.162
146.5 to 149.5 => 2.016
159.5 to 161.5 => 1.56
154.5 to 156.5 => 1.647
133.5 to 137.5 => 1.549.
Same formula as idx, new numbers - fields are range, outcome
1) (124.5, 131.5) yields 0.97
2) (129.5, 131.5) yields 1.004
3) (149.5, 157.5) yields 1.627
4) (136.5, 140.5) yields 1.508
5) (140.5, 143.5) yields 1.732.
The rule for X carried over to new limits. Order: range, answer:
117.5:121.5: 1.347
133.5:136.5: 1.414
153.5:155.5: 1.647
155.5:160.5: 1.554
